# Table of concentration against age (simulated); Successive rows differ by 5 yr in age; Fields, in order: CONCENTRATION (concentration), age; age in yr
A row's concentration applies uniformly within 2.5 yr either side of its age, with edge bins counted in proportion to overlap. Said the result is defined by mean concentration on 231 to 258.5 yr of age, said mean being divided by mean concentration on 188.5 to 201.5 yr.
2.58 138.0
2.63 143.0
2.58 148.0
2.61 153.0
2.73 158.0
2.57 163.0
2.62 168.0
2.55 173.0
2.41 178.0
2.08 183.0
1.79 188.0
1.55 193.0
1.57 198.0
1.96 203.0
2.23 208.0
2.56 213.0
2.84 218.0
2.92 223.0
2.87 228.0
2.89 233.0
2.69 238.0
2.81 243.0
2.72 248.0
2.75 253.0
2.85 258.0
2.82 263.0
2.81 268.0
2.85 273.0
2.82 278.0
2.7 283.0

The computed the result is 1.71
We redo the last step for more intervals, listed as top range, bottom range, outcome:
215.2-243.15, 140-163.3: 1.08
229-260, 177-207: 1.48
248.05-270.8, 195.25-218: 1.30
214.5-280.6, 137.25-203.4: 1.22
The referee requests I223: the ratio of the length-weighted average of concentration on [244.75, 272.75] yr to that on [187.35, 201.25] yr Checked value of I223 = 1.7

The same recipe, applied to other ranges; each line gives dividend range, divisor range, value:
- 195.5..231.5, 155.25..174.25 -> 0.93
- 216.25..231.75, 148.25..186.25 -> 1.15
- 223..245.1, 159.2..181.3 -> 1.12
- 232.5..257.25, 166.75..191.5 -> 1.23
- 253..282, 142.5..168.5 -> 1.07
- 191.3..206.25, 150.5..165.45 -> 0.66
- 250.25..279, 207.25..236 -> 1.02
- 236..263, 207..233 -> 1.01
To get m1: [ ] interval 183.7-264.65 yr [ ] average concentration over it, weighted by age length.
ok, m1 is 2.48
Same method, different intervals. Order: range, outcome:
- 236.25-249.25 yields 2.74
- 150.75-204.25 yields 2.23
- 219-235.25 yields 2.89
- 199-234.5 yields 2.56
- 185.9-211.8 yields 1.86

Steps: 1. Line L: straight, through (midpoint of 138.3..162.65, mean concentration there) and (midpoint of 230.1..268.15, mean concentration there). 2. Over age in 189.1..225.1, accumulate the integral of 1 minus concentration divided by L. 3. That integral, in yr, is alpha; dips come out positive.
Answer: 6.8 yr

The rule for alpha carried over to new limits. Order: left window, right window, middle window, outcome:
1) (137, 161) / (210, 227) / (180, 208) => 9.0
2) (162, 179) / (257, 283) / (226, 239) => -0.5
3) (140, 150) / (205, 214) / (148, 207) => 5.8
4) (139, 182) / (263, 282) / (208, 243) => -0.6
